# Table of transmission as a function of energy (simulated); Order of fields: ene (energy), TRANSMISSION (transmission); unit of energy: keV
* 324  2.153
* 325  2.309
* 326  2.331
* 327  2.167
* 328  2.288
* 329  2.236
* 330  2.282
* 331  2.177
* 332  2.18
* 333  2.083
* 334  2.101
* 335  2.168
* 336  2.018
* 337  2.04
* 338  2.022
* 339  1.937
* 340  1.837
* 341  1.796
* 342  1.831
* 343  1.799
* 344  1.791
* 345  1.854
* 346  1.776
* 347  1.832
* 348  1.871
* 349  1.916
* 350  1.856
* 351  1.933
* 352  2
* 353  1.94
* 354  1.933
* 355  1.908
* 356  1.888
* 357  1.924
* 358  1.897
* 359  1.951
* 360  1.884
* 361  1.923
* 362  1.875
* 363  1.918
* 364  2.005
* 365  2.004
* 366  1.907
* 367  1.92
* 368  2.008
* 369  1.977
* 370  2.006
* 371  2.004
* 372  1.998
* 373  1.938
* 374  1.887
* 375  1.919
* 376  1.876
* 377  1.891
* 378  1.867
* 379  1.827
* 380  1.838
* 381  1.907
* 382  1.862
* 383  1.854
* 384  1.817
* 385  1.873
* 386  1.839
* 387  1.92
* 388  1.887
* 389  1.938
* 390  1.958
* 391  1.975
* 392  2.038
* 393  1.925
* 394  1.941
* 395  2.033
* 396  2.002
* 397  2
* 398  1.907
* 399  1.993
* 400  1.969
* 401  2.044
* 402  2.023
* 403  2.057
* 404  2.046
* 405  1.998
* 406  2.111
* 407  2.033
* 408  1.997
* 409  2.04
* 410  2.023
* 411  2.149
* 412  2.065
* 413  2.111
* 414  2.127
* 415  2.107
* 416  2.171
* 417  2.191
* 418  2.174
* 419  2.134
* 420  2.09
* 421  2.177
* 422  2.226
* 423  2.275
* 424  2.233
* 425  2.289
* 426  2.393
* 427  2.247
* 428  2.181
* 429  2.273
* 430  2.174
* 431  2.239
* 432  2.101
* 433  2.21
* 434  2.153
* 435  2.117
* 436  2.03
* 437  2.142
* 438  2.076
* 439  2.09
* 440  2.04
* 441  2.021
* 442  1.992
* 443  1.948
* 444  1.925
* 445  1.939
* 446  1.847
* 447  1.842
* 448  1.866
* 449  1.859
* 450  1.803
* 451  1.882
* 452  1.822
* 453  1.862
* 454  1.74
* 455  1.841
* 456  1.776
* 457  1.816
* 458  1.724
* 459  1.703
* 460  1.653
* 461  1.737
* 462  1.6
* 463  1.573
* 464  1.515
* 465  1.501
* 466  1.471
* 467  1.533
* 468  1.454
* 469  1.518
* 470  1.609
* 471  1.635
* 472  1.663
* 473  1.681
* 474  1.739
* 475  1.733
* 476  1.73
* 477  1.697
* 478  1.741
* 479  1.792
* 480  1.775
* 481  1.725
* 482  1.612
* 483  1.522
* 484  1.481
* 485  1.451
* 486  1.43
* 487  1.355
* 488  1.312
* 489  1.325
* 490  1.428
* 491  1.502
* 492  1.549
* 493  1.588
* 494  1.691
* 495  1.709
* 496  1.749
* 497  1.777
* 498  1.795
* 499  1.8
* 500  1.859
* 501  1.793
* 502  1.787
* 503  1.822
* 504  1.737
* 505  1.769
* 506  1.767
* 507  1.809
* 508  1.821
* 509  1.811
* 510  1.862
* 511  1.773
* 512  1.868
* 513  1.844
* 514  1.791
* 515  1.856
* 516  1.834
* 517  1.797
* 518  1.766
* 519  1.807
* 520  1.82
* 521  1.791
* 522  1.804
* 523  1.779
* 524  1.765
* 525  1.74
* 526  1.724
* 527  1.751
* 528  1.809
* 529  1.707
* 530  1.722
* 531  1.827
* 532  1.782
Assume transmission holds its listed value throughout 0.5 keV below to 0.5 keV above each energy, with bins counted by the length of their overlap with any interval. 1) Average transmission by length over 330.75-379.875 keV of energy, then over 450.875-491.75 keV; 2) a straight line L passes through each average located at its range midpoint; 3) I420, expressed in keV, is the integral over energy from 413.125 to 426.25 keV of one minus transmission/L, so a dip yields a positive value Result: -3.2 keV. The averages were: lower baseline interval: 1.93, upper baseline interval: 1.62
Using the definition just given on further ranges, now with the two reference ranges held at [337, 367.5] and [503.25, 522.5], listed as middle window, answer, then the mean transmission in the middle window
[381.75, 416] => -2.21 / 1.99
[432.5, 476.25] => 0.86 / 1.81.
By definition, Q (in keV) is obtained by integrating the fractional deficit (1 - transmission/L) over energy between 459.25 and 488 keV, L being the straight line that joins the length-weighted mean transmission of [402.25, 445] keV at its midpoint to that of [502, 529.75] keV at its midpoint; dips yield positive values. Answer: 5.07 keV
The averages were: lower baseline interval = 2.12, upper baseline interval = 1.79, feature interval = 1.6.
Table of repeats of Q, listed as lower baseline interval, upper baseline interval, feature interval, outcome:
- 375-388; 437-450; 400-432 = -3.71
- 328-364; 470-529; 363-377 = -0.25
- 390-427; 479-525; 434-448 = -0.34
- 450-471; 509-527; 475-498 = 1.76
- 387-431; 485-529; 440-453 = 0.32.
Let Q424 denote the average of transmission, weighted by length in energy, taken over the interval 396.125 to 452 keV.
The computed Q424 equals 2.07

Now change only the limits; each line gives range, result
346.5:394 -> 1.92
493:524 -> 1.79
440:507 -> 1.7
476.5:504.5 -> 1.64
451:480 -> 1.68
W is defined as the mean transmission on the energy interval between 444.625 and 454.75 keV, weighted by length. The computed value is 1.84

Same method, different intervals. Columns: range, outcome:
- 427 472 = 1.86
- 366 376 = 1.95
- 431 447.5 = 2.04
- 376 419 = 1.99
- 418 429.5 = 2.23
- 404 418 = 2.09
